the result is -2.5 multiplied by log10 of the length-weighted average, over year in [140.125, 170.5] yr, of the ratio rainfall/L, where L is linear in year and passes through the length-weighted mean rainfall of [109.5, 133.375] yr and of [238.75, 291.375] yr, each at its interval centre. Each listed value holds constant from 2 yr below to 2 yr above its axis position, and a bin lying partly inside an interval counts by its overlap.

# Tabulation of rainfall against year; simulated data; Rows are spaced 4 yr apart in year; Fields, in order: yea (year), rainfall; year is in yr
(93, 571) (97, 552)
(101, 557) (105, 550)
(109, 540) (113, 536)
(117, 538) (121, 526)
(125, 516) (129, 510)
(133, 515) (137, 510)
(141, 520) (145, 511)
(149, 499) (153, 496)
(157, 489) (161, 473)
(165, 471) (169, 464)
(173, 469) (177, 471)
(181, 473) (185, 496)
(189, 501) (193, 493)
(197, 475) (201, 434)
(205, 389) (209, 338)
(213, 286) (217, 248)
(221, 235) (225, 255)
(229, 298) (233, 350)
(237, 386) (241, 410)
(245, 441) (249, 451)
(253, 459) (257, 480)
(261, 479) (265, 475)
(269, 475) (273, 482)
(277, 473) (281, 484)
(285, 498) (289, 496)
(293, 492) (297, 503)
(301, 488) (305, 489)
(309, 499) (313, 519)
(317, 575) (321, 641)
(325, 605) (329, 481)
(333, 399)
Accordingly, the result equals 0.05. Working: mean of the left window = 525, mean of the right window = 469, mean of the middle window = 490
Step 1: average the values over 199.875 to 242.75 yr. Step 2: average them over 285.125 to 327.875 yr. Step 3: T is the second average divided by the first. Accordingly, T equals 1.61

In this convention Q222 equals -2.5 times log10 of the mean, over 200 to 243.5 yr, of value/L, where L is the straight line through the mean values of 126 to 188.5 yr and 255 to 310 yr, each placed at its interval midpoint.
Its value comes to 0.43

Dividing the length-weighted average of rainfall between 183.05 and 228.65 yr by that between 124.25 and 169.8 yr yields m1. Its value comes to 0.75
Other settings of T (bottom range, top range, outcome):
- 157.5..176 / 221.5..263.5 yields 0.84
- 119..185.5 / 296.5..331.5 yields 1.08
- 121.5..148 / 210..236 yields 0.55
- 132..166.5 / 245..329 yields 1.01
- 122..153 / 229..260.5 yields 0.82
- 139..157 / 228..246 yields 0.75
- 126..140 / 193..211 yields 0.82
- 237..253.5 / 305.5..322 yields 1.27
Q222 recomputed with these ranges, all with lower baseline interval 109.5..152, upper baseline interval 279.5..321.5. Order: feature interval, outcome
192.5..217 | 0.320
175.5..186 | 0.082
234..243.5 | 0.287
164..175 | 0.109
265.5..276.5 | 0.080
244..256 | 0.137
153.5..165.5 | 0.080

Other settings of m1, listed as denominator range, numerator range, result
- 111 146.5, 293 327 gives 1.03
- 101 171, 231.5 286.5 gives 0.89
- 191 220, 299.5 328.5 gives 1.45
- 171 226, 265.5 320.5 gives 1.25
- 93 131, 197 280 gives 0.73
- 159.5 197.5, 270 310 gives 1.02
